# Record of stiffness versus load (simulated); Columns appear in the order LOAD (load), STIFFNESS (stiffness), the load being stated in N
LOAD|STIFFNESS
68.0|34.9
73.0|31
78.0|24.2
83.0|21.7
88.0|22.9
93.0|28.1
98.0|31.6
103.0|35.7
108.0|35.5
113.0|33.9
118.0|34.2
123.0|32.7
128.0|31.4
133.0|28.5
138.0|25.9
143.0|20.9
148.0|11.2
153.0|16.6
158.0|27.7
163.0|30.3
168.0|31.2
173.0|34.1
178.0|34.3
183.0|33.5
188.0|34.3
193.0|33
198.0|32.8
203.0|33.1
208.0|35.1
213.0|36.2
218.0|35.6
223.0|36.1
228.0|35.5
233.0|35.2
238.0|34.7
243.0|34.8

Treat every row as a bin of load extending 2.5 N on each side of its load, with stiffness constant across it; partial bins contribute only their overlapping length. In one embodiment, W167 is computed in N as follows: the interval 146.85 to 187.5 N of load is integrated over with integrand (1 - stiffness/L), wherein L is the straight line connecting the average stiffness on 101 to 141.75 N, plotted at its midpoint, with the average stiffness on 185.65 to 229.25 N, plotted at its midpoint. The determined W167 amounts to 6.3 N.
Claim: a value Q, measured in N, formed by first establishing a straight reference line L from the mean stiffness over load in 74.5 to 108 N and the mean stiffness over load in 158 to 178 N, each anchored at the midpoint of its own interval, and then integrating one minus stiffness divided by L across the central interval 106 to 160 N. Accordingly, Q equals 5.1 N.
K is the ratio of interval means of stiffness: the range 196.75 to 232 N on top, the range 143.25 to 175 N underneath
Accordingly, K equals 1.4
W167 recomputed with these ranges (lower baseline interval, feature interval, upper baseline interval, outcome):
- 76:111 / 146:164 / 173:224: 6.2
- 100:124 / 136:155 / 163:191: 8.6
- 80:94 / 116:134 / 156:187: -2.9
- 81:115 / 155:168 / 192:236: 1.5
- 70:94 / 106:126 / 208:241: -4.3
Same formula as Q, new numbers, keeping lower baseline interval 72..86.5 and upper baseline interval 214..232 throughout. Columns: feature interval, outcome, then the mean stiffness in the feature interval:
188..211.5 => 0.2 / 33.7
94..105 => -2.7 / 32.8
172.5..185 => -0.6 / 34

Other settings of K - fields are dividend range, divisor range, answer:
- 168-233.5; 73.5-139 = 1.15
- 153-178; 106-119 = 0.86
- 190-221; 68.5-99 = 1.28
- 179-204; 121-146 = 1.22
